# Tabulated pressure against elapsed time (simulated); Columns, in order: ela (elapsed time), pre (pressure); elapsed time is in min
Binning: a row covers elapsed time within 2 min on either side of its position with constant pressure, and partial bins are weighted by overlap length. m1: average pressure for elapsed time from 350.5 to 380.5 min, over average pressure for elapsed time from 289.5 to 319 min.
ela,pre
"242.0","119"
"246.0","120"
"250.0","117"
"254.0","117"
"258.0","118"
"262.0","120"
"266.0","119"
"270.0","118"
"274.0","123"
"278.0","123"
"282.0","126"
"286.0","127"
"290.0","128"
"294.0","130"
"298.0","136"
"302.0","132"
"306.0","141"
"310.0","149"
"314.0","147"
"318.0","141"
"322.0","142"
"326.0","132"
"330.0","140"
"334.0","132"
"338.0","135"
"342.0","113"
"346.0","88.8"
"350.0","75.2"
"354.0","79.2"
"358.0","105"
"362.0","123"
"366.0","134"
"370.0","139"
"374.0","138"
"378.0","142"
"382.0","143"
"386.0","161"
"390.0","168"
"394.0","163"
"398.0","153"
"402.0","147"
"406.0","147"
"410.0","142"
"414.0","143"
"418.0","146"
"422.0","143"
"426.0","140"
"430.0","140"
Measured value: 0.87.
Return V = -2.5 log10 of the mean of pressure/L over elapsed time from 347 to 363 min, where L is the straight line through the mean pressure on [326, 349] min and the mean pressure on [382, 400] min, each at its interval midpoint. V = 0.39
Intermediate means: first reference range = 121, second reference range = 159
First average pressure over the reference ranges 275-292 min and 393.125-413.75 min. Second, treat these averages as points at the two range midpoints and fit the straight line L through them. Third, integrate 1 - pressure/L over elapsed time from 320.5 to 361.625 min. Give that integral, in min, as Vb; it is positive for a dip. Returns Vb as 6.7 min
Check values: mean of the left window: 126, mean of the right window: 149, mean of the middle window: 114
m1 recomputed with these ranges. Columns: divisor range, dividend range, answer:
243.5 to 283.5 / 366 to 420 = 1.23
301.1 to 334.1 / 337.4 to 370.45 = 0.77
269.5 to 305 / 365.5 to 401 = 1.17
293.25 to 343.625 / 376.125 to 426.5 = 1.09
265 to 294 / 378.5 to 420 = 1.22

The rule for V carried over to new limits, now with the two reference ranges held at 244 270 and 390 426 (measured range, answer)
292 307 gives -0.06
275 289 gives -0.02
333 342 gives 0.04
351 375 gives 0.19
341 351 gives 0.43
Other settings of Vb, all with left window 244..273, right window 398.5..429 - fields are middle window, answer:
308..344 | -1.98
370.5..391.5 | -1.55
